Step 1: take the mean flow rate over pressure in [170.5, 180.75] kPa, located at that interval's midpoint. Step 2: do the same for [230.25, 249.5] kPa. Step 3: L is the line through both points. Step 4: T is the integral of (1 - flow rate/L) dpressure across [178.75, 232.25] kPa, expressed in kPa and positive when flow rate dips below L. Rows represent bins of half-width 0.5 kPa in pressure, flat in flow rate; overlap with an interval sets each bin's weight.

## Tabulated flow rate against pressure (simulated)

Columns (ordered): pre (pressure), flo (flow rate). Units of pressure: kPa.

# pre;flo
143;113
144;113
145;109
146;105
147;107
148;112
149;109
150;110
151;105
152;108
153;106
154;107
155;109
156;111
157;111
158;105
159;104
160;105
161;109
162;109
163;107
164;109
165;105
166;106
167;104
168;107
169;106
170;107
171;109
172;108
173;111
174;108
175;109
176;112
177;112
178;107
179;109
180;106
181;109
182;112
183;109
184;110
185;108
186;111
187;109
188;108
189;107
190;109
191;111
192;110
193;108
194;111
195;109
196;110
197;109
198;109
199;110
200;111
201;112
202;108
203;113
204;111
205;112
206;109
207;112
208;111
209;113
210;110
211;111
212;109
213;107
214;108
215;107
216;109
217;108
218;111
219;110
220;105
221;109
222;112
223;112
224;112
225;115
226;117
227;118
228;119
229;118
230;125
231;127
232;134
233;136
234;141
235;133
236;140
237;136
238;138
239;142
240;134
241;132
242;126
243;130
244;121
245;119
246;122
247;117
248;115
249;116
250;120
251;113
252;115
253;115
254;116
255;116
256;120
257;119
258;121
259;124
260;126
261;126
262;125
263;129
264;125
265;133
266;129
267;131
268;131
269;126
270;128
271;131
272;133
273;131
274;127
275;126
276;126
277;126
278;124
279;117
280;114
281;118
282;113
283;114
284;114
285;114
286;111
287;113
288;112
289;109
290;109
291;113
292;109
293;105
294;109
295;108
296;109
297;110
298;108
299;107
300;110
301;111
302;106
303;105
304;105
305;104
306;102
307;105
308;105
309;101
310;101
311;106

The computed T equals 3.2 kPa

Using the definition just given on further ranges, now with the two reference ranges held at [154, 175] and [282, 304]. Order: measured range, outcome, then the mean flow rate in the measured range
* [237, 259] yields -2.7 kPa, 123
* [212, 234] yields -1.4 kPa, 116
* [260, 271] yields -1.9 kPa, 128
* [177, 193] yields -0.2 kPa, 109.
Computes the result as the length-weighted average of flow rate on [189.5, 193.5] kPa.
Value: 110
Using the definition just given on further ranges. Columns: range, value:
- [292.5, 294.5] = 107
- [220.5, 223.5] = 111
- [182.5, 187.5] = 109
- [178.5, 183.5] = 109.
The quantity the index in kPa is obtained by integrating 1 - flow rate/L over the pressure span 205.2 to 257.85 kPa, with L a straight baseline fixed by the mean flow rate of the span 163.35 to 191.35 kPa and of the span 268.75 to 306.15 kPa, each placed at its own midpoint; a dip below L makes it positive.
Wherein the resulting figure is -3.5 kPa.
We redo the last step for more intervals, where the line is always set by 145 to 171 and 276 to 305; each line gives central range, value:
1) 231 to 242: -2.6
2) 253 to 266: -1.5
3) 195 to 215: -0.2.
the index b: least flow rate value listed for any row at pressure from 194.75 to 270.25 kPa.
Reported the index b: 105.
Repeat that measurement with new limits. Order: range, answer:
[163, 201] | 104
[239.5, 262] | 113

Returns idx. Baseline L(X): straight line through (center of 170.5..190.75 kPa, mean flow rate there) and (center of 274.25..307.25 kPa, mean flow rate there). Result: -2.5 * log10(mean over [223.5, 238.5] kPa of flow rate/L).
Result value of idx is -0.154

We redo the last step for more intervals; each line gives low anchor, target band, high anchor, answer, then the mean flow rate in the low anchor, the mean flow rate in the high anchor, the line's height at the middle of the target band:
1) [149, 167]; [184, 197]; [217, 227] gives 0.00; 107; 112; 110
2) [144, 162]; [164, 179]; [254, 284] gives 0.03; 108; 124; 111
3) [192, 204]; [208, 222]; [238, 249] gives 0.07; 110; 126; 116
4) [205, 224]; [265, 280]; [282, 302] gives -0.16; 110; 110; 110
